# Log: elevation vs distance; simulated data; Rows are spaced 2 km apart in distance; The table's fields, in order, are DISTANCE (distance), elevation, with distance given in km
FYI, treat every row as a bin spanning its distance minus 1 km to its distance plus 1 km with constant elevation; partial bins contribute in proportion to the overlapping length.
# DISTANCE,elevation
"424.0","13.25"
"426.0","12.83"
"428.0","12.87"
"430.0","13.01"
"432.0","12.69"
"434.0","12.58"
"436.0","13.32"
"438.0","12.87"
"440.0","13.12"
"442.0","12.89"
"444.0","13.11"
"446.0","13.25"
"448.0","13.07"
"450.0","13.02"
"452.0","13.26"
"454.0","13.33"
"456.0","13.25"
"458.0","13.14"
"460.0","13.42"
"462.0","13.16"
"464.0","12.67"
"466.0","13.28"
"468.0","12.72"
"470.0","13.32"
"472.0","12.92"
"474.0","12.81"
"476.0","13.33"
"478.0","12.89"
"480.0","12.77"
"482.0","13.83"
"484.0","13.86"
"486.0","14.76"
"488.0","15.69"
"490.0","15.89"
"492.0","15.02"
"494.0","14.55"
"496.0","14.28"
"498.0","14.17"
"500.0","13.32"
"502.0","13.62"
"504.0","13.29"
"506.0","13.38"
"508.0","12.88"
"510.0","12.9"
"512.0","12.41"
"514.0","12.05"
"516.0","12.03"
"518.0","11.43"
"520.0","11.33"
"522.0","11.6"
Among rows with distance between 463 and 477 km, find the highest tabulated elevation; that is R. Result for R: 13.33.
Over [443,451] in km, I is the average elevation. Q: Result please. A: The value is 13.1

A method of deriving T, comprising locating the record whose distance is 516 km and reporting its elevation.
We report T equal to 12.03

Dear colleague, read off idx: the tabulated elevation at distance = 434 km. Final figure 12.58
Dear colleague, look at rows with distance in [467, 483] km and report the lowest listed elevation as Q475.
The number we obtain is 12.72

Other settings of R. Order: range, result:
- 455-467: 13.42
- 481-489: 15.69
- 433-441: 13.32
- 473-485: 13.86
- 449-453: 13.26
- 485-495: 15.89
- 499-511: 13.62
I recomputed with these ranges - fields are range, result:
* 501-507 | 13.4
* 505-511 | 13.1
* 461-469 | 13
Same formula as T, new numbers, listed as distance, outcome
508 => 12.88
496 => 14.28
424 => 13.25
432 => 12.69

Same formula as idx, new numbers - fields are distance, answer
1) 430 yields 13.01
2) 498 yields 14.17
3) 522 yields 11.6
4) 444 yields 13.11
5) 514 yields 12.05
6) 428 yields 12.87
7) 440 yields 13.12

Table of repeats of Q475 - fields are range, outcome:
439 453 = 12.89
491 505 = 13.29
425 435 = 12.58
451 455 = 13.26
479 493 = 12.77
